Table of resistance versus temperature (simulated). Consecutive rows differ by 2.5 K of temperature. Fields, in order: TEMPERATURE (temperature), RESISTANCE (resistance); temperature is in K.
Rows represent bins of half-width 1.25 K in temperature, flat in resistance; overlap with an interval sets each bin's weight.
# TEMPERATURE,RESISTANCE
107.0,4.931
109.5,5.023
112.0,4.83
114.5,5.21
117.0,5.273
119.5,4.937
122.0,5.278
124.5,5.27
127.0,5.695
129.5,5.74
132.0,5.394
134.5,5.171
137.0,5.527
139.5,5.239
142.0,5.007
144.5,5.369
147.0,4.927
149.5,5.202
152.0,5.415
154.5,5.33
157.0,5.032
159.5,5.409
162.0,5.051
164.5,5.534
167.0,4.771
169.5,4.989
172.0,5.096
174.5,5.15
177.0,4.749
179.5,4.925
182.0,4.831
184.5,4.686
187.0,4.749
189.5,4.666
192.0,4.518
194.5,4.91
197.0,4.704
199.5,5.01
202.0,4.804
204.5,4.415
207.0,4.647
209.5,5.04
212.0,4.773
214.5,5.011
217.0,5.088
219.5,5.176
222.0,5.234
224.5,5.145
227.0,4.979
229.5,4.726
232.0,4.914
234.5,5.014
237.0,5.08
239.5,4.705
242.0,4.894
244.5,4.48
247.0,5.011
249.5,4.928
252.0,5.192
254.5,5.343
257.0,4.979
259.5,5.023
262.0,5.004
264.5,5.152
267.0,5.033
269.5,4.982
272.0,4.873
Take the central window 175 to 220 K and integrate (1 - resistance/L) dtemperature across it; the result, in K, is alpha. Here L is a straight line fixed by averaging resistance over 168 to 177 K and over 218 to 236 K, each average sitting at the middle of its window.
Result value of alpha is 1.9 K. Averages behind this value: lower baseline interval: 5.02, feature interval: 4.82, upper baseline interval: 5.03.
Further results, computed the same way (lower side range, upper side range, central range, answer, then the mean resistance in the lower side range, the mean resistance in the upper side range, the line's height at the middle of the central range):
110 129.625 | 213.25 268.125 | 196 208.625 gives 0.88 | 5.24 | 5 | 5.08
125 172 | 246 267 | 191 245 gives 2.73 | 5.26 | 5.08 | 5.14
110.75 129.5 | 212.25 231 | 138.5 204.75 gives 1.97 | 5.25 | 5.03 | 5.14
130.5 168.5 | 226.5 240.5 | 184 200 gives 1.02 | 5.23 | 4.9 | 5.06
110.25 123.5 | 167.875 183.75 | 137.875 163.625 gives -1.00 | 5.11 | 4.94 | 5.01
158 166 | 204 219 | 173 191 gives 1.08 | 5.3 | 4.87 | 5.13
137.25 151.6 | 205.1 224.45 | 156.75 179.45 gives 0.18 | 5.19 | 4.99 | 5.12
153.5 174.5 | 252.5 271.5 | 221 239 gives 0.35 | 5.15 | 5.07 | 5.1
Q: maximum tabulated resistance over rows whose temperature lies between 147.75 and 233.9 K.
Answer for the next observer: 5.534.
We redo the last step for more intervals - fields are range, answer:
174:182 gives 5.15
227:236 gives 5.014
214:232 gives 5.234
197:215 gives 5.04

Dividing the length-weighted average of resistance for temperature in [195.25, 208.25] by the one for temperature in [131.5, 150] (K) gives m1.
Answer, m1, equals 0.90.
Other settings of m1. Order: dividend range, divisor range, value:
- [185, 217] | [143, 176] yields 0.92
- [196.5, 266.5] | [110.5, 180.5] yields 0.95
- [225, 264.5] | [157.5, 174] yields 0.97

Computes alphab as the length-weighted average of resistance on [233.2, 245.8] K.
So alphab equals 4.84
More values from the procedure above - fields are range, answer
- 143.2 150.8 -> 5.17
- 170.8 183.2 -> 4.95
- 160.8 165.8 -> 5.29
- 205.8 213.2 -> 4.82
